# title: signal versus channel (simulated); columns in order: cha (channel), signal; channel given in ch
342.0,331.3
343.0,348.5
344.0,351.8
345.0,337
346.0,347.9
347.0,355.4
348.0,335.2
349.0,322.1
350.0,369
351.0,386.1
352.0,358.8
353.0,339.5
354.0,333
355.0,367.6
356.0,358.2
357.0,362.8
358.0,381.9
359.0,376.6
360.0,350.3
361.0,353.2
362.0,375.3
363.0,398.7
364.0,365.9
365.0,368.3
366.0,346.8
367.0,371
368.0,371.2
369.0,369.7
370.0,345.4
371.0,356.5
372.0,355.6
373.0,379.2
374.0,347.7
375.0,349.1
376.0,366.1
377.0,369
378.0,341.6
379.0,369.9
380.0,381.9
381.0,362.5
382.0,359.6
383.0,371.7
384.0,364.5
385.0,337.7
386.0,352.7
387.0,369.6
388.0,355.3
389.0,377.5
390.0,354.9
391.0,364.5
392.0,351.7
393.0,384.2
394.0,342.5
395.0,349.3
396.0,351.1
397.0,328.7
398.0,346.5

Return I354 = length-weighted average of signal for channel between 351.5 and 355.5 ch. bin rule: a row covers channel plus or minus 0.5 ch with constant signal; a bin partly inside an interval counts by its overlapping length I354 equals 350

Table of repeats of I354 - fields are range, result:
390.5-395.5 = 358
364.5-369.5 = 365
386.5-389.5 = 367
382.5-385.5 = 358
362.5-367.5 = 370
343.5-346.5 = 346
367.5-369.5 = 370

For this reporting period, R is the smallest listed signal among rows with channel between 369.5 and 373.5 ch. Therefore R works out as 345.4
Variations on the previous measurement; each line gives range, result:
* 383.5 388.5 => 337.7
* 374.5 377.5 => 349.1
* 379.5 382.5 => 359.6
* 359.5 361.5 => 350.3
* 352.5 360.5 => 333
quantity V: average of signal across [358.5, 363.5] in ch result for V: 371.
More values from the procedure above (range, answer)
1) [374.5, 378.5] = 356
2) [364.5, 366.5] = 358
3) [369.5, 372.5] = 352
